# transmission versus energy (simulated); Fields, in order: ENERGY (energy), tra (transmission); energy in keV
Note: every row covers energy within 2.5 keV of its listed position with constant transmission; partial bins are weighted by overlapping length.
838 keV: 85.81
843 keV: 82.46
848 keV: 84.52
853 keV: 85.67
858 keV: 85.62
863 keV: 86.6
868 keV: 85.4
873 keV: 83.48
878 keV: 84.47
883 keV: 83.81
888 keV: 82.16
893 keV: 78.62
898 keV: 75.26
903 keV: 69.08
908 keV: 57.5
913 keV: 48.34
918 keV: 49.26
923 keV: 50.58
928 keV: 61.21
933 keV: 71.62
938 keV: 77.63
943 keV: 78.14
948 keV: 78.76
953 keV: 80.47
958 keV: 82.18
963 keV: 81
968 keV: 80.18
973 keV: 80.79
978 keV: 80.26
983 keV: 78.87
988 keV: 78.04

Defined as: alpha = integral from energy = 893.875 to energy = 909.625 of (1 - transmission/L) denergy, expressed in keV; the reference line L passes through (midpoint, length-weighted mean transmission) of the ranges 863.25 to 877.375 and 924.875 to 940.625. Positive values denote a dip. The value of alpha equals 1.7 keV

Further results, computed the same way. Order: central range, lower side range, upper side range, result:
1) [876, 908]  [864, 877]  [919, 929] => -2.1 keV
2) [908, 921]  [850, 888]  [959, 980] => 5.1 keV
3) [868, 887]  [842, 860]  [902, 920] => -3.3 keV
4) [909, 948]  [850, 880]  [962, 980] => 9.0 keV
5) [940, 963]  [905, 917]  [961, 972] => -2.2 keV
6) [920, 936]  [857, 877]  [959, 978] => 4.1 keV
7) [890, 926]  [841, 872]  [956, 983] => 9.3 keV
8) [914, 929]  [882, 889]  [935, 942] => 5.1 keV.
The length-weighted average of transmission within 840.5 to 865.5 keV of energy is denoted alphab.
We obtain 85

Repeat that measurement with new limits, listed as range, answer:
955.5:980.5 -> 80.9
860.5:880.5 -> 85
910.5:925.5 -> 49.4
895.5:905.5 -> 72.2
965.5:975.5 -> 80.5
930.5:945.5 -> 75.8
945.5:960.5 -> 80.5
